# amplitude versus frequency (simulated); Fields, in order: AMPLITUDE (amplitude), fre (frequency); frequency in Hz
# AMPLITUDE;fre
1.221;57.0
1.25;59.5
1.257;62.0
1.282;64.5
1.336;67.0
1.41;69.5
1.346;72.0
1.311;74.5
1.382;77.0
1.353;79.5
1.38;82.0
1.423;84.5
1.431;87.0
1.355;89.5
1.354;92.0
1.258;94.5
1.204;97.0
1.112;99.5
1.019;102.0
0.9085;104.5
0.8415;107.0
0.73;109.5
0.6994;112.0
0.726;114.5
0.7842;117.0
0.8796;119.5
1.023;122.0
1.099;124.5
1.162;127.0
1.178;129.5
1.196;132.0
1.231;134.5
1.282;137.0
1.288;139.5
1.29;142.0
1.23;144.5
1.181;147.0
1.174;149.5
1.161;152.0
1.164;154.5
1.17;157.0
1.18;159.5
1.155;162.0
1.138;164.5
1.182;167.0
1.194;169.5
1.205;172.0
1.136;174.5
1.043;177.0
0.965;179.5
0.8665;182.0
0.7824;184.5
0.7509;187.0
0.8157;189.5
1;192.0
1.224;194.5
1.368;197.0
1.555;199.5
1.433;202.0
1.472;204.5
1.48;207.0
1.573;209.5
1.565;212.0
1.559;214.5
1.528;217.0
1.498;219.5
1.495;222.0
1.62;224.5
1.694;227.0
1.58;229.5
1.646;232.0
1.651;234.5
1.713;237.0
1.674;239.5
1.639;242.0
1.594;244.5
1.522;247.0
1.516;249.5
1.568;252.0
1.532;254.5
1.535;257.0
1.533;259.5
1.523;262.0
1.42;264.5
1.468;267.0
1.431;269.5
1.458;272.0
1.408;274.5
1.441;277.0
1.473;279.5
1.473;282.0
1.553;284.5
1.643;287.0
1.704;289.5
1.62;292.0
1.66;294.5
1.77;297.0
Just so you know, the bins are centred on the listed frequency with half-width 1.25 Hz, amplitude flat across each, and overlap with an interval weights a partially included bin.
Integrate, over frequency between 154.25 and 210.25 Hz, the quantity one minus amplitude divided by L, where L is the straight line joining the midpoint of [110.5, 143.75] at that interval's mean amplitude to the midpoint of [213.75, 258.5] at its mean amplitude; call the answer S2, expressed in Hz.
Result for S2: 7.0 Hz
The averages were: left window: 1.06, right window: 1.59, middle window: 1.16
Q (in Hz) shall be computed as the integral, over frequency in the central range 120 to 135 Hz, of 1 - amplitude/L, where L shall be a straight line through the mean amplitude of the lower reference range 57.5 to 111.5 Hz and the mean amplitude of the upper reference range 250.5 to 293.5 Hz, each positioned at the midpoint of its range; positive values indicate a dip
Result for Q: 1.90 Hz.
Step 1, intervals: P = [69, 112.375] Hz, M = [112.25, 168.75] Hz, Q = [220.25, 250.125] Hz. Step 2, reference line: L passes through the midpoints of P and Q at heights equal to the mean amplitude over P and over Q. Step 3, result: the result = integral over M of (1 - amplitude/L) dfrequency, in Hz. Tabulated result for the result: 9.3 Hz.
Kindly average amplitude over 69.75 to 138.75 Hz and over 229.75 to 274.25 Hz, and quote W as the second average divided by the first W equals 1.36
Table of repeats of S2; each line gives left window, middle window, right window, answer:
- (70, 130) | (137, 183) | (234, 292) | 4.3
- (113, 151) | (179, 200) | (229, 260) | 5.3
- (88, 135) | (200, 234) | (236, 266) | -2.8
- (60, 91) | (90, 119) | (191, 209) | 8.2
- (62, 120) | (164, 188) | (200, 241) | 6.8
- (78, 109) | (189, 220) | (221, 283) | 1.0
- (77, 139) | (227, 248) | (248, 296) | -2.8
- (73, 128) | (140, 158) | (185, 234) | 0.6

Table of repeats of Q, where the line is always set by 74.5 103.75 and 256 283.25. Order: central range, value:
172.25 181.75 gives 2.3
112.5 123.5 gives 3.9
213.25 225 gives -1.0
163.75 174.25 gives 1.5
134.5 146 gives 0.6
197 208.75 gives -0.6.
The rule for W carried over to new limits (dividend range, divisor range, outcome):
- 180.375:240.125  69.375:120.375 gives 1.23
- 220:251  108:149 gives 1.52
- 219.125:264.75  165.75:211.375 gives 1.35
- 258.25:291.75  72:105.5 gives 1.18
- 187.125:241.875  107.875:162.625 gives 1.35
